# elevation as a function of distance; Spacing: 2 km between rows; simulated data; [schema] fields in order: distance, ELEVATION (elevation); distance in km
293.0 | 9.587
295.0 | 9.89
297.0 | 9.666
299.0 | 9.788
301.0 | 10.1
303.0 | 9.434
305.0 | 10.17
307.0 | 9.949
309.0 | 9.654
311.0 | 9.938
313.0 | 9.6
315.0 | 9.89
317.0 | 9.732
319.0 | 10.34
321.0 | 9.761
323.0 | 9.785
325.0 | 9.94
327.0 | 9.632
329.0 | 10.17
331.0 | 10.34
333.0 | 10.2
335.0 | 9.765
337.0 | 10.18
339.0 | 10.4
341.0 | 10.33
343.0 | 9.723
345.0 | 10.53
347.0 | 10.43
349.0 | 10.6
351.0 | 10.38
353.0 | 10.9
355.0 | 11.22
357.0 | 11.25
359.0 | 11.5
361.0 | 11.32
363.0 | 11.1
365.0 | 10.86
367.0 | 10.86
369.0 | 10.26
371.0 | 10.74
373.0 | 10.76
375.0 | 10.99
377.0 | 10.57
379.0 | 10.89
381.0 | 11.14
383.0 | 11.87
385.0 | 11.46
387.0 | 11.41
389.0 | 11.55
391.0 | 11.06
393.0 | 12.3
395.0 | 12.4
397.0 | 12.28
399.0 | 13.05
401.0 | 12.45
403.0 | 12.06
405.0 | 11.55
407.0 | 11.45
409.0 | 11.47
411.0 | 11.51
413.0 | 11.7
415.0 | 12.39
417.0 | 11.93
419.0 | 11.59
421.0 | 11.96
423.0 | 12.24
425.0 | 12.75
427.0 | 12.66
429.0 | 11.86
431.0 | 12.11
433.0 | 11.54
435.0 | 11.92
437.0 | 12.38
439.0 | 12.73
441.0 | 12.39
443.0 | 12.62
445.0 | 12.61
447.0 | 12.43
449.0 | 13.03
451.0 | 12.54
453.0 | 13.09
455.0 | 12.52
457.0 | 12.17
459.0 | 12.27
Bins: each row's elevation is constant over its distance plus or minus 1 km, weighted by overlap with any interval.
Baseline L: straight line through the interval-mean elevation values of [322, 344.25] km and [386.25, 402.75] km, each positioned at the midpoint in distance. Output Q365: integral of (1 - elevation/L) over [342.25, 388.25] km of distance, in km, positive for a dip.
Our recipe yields 0.8 km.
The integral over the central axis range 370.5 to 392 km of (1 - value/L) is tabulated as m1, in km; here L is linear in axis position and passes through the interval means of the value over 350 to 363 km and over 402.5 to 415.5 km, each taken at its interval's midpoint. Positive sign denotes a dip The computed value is 0.5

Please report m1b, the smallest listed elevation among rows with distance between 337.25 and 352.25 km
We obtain 9.723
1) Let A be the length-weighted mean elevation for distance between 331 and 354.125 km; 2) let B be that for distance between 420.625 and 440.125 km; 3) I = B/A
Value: 1.2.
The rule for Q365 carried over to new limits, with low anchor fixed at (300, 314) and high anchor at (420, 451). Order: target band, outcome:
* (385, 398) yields -0.4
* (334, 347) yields 0.4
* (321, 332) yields 0.3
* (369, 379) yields 0.4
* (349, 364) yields -0.4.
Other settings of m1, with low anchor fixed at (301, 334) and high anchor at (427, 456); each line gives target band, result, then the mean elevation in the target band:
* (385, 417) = -0.8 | 11.9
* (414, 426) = -0.2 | 12.1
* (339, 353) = 0.2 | 10.4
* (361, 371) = 0.1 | 10.8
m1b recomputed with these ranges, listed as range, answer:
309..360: 9.6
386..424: 11.06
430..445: 11.54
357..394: 10.26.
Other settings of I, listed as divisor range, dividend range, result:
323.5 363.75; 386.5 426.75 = 1.14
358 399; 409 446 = 1.07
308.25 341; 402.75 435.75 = 1.20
